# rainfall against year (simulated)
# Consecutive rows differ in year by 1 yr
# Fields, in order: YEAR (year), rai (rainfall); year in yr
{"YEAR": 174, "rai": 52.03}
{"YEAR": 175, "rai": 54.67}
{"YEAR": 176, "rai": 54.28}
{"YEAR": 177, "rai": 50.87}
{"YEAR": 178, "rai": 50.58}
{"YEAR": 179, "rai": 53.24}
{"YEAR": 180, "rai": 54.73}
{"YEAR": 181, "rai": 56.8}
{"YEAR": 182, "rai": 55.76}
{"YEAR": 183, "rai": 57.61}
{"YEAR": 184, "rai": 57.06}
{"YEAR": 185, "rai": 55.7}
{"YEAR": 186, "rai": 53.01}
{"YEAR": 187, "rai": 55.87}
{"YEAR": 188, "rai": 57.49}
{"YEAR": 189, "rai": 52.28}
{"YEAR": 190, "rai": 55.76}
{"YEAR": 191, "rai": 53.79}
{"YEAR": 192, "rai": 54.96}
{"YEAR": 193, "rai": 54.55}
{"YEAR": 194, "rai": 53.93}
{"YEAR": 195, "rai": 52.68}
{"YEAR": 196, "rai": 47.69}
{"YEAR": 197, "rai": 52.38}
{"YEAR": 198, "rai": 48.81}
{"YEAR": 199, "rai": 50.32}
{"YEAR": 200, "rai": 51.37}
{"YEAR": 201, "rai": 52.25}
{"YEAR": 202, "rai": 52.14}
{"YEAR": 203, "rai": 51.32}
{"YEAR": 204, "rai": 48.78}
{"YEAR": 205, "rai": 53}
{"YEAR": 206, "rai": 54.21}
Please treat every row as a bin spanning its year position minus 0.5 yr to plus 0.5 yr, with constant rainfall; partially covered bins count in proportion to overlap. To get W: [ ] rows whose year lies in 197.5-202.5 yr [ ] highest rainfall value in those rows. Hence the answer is 52.25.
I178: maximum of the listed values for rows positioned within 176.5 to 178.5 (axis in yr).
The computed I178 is 50.87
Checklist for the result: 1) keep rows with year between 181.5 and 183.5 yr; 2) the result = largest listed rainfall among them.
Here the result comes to 57.61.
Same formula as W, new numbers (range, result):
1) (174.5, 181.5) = 56.8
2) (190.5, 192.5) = 54.96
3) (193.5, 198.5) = 53.93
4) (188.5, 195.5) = 55.76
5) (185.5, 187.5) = 55.87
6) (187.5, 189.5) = 57.49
